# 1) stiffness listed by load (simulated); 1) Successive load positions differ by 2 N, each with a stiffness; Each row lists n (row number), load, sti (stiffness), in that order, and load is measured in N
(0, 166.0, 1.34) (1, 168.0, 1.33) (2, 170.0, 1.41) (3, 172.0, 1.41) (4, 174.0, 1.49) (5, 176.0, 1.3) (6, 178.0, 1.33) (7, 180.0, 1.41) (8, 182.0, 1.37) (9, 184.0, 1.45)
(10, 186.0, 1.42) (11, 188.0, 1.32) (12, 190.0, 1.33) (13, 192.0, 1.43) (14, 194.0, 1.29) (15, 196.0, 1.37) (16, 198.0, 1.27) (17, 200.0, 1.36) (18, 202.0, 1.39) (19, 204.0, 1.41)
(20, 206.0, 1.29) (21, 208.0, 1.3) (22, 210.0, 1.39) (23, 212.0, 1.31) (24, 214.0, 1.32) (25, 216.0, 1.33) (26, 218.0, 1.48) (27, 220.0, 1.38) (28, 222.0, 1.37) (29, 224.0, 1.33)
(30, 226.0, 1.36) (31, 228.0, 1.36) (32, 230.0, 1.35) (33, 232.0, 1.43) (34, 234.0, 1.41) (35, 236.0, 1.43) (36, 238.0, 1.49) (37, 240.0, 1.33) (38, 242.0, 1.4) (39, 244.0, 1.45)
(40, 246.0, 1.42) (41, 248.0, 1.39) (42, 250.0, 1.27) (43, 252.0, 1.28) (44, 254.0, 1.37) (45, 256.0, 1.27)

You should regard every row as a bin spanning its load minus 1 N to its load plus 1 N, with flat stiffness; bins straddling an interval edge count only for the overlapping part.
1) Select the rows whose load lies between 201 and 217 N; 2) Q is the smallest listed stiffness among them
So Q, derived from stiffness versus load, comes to 1.29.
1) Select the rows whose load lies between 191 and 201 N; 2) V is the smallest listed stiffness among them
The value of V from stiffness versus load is 1.27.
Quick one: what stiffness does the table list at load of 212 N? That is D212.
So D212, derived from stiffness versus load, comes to 1.31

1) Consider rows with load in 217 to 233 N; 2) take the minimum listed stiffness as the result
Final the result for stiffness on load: 1.33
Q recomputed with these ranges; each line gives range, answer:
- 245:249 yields 1.39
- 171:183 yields 1.3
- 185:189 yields 1.32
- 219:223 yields 1.37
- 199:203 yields 1.36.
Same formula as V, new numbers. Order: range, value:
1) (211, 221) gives 1.31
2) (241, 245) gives 1.4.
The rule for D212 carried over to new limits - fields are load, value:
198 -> 1.27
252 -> 1.28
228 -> 1.36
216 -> 1.33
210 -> 1.39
